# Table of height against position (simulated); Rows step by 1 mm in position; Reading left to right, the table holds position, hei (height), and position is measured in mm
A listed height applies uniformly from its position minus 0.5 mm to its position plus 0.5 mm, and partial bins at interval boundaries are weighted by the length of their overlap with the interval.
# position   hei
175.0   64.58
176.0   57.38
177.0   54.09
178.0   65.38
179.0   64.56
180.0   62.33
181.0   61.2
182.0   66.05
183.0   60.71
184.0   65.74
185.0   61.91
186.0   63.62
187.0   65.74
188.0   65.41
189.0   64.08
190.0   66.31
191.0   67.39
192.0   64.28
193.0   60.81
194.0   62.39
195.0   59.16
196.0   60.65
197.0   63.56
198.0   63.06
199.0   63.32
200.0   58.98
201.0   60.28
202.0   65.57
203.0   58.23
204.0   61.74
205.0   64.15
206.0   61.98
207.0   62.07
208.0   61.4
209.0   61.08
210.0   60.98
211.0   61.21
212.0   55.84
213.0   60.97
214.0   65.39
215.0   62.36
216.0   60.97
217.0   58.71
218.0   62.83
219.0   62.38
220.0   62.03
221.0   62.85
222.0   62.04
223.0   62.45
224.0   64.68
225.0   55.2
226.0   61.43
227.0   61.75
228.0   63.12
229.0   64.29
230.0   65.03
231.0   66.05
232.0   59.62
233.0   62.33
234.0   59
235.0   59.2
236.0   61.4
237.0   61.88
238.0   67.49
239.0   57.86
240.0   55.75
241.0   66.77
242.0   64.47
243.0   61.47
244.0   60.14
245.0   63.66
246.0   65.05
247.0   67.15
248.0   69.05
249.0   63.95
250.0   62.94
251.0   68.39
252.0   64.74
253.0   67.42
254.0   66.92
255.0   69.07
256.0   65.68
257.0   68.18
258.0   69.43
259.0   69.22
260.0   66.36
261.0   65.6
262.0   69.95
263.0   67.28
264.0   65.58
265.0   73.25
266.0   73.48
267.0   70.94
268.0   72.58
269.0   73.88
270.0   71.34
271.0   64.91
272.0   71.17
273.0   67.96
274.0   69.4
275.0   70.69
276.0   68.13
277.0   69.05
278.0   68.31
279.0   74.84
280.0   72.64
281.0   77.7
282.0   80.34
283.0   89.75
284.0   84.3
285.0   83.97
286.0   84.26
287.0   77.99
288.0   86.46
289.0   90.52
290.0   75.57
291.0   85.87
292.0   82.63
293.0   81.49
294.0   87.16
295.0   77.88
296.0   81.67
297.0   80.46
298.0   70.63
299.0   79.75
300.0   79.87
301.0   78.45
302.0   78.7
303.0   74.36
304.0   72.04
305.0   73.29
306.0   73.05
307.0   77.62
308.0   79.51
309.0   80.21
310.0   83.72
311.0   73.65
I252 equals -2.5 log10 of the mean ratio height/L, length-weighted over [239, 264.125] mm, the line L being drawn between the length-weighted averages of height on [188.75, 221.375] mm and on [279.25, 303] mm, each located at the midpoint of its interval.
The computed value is 0.11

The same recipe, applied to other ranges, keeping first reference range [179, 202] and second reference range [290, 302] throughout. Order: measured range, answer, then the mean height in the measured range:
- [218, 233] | 0.107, 62.4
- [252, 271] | 0.086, 69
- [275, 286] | 0.012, 77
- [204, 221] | 0.087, 61.6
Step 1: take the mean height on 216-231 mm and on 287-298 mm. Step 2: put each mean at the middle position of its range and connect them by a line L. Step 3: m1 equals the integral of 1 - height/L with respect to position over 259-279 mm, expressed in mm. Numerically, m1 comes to 1.5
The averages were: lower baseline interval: 62.2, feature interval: 69.6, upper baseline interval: 82.2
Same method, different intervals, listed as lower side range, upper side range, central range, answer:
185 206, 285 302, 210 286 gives 6.58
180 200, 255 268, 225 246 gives 1.52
